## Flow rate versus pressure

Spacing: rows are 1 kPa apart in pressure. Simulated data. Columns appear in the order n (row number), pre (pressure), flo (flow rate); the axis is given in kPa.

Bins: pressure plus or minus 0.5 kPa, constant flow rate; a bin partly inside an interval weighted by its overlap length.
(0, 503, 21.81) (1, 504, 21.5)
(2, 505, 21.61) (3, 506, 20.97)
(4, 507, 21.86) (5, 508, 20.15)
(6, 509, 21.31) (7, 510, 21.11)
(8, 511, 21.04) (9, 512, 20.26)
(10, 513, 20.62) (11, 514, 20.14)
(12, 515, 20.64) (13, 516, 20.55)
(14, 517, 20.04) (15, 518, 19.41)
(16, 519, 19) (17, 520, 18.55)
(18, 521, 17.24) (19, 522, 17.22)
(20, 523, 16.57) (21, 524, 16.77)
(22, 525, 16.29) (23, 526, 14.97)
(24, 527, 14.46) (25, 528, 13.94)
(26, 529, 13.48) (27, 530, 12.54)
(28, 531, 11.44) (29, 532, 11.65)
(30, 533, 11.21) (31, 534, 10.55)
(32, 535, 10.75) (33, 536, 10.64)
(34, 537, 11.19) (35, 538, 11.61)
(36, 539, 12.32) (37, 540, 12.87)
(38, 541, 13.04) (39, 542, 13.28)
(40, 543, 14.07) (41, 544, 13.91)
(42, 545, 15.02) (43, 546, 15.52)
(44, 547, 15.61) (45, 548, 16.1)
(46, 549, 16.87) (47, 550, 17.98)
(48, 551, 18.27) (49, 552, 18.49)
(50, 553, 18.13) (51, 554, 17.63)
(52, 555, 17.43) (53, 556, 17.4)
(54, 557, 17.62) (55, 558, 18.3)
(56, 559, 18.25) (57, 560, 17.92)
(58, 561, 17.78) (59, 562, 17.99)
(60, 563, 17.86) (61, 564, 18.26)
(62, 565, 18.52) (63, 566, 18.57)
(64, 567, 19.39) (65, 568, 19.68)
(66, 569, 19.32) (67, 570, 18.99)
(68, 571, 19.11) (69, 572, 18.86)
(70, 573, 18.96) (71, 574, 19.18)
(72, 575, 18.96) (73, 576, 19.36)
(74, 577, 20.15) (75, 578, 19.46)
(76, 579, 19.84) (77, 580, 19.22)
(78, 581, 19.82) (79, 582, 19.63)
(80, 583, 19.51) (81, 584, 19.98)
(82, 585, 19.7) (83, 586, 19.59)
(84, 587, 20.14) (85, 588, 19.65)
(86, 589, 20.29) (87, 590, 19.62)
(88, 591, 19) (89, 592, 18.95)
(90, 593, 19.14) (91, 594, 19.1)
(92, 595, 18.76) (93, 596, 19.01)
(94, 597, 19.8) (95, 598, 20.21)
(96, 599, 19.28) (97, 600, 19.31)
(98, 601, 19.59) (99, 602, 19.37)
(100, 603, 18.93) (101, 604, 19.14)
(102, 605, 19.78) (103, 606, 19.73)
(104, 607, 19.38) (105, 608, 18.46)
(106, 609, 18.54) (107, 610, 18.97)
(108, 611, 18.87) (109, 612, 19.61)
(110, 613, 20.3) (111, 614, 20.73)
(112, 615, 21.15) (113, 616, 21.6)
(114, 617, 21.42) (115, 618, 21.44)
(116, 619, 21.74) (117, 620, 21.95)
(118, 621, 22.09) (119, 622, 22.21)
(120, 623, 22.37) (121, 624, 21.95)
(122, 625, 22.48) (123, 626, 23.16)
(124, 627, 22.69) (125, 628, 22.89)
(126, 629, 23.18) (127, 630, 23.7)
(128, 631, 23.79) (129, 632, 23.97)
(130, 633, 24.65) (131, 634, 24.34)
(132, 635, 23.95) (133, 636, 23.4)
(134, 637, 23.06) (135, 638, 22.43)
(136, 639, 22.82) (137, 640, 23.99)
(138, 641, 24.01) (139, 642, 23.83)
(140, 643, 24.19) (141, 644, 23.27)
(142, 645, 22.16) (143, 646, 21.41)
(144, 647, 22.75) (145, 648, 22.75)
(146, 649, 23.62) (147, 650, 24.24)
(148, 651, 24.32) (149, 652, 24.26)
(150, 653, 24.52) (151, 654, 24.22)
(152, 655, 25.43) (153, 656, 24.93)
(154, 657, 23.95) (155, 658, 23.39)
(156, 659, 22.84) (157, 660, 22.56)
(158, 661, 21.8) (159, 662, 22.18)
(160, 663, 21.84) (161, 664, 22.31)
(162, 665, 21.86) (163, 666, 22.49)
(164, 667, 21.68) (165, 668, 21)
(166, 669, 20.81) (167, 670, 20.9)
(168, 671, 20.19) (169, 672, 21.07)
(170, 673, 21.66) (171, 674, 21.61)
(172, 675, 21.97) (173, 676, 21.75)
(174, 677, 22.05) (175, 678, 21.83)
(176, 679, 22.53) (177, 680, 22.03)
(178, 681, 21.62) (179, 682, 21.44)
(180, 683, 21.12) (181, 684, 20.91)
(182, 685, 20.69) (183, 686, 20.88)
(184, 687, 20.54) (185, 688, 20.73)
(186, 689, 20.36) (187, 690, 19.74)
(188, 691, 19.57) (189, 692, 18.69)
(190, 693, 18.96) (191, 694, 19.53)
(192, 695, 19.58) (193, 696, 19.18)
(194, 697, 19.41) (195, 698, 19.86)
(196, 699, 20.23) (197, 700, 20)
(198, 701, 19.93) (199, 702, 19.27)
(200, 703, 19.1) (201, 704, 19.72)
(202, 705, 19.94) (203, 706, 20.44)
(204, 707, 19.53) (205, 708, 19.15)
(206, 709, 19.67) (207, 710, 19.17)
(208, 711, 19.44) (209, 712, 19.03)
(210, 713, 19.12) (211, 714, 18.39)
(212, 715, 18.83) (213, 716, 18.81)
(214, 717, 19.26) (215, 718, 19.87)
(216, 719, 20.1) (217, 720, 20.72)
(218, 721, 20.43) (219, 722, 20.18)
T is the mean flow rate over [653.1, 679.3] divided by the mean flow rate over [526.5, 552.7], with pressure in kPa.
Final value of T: 1.62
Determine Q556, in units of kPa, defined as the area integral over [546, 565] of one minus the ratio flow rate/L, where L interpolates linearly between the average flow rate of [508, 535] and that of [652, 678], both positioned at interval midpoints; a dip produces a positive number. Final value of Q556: 0.6 kPa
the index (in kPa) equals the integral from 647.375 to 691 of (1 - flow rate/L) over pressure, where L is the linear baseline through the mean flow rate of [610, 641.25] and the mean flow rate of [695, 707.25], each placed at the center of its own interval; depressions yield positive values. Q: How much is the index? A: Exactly -2.65 kPa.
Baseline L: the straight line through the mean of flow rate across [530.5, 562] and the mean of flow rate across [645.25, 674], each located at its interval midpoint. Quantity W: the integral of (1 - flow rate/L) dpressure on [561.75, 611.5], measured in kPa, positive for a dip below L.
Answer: -4.5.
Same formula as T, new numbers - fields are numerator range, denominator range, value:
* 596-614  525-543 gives 1.55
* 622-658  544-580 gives 1.29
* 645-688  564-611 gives 1.15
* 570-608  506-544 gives 1.21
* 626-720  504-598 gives 1.22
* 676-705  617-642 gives 0.89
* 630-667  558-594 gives 1.22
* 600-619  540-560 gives 1.21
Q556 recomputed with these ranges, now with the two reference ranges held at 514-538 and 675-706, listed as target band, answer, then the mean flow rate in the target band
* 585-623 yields -4.9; 19.9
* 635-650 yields -3.4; 23.2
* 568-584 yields -2.5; 19.4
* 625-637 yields -3.3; 23.5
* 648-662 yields -3.3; 23.8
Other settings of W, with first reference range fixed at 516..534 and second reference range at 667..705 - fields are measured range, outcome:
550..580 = -3.2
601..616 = -1.2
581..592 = -1.4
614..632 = -3.6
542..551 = 0.3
